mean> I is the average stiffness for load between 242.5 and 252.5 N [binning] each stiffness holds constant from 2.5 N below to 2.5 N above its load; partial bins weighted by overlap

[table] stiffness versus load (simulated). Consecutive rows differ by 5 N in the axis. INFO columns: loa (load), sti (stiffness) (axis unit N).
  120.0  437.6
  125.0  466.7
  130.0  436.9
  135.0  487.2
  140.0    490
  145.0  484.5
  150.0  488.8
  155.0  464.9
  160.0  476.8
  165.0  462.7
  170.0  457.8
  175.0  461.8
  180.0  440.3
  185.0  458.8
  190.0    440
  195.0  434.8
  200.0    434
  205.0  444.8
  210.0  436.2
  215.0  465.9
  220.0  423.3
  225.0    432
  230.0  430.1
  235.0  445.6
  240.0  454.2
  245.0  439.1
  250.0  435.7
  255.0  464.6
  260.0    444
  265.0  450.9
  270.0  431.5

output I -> 437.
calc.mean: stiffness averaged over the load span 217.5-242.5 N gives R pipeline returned 437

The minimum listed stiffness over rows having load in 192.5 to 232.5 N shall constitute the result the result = 423.3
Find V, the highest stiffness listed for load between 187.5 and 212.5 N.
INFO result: 444.8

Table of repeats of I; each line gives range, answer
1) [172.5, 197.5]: 447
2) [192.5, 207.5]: 438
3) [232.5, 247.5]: 446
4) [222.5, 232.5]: 431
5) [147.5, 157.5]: 477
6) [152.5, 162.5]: 471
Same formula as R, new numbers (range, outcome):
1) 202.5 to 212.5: 440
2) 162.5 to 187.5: 456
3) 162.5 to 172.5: 460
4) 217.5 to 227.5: 428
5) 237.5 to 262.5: 448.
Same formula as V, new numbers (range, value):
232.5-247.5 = 454.2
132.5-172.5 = 490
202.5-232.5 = 465.9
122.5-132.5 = 466.7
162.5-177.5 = 462.7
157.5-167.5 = 476.8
